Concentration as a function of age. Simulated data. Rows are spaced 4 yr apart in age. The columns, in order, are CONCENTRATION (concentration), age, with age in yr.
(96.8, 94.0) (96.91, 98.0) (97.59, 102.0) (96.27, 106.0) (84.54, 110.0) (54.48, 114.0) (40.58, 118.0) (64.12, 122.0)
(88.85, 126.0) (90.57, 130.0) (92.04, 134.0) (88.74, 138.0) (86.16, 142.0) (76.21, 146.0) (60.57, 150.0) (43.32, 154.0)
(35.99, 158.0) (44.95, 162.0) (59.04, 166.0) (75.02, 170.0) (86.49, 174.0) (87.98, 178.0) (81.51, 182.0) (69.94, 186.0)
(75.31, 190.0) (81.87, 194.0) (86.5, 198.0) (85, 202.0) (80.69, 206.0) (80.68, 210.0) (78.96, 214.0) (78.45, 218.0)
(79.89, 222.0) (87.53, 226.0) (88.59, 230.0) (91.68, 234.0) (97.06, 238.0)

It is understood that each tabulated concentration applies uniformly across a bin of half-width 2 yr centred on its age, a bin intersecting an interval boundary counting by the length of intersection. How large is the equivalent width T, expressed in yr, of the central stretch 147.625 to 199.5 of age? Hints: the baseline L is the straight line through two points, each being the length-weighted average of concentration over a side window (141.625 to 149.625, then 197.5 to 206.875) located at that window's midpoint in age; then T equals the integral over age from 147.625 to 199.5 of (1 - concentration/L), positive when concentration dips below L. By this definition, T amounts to 7.8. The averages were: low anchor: 76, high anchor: 84.1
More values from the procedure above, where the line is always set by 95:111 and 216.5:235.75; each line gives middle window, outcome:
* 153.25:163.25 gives 5.5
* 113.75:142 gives 5.0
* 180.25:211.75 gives 2.7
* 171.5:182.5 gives 0.4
